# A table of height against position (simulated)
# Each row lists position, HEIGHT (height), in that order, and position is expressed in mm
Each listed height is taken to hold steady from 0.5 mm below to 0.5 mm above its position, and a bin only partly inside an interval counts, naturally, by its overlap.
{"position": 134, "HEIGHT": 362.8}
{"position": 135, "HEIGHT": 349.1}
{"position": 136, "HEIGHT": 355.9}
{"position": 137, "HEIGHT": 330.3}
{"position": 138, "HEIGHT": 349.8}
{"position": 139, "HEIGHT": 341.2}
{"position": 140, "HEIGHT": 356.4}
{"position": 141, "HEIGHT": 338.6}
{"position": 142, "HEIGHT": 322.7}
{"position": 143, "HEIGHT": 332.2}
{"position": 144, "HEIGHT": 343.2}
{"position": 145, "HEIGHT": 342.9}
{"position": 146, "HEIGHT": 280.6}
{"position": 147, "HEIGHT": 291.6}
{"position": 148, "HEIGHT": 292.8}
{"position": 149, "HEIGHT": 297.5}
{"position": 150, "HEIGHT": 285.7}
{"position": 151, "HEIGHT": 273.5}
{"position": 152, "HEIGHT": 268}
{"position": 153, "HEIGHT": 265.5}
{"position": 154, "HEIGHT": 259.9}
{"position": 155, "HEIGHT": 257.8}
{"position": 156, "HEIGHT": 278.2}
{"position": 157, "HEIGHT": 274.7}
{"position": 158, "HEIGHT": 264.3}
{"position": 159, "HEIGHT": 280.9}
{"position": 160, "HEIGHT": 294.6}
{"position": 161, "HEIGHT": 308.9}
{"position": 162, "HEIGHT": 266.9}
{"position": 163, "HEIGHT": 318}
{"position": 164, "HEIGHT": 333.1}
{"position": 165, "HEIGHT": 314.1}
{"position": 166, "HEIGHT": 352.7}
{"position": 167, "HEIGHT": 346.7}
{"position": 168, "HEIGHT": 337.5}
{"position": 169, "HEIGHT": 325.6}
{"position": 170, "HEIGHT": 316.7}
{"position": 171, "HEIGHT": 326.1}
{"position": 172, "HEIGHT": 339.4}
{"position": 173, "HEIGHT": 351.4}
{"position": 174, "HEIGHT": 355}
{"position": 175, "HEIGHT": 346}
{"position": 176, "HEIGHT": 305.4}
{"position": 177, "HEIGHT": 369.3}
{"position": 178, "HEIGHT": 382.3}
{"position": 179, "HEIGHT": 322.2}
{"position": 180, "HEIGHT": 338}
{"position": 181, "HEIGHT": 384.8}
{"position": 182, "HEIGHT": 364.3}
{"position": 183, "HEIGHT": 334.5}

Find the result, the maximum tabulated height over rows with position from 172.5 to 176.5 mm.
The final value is 355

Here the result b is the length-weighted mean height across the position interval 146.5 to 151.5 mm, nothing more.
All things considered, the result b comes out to 288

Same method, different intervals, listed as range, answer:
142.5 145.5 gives 339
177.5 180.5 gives 348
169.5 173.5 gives 333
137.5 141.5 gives 346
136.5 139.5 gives 340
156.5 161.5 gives 285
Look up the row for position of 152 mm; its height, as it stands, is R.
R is 268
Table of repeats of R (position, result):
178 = 382.3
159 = 280.9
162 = 266.9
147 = 291.6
